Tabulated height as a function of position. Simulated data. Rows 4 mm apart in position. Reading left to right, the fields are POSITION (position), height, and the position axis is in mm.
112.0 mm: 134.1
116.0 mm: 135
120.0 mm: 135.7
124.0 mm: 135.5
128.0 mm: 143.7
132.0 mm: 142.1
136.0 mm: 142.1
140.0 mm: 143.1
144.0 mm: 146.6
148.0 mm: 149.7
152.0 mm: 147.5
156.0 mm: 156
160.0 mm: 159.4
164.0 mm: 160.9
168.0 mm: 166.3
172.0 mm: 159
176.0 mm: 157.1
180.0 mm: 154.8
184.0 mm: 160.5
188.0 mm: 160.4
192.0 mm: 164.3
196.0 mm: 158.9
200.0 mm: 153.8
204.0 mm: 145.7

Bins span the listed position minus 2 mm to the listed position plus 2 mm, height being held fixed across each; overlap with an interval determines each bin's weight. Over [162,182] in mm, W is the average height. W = 160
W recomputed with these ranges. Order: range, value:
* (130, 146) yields 143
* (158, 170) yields 162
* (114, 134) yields 138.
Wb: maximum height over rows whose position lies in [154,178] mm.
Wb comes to 166.3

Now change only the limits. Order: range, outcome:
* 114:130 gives 143.7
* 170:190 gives 160.5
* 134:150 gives 149.7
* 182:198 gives 164.3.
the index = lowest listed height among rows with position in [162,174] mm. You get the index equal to 159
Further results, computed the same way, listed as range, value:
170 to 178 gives 157.1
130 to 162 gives 142.1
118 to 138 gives 135.5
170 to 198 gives 154.8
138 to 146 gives 143.1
